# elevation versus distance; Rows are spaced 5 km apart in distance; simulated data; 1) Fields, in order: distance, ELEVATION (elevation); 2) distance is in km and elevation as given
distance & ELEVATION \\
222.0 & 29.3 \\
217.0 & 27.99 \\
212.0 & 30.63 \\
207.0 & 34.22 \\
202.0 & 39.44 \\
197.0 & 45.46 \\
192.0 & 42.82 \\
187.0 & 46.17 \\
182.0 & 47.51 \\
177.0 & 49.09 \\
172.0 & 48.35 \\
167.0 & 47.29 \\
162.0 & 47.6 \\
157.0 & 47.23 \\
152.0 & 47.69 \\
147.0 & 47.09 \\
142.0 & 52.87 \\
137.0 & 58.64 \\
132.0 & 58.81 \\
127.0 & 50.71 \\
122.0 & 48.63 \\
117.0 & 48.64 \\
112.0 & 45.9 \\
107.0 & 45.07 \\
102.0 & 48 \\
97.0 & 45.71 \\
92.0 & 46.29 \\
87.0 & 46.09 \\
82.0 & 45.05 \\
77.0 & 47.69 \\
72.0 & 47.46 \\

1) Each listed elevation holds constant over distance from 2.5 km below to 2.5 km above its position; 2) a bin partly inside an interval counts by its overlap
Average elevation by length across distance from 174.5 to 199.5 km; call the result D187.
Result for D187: 46.2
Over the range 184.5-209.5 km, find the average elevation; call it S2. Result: 41.6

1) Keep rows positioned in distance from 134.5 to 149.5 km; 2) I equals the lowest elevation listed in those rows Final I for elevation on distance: 47.09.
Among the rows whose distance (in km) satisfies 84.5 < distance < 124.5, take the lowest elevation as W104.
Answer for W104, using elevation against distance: 45.07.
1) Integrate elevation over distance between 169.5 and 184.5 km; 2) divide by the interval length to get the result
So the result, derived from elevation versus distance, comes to 48.3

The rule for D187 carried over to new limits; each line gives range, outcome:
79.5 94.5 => 45.8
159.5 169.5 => 47.4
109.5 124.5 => 47.7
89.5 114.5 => 46.2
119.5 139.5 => 54.2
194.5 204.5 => 42.5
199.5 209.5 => 36.8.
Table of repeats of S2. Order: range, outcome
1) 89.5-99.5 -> 46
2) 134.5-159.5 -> 50.7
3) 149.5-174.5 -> 47.6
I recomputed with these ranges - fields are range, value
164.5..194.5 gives 42.82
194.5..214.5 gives 30.63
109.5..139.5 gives 45.9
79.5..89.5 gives 45.05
